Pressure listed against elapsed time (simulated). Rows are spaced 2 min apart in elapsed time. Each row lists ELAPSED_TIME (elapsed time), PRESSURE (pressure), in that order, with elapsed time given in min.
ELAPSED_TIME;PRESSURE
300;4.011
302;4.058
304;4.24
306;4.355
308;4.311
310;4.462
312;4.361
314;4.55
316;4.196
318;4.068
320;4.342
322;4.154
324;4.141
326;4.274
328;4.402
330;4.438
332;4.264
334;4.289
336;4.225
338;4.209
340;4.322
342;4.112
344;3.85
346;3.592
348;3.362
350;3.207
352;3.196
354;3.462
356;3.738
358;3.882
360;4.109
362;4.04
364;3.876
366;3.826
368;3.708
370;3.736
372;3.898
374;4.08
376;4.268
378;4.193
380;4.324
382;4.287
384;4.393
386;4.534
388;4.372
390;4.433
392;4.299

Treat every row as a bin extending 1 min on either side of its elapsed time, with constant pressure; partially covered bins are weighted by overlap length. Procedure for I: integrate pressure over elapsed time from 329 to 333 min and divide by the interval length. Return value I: 4.35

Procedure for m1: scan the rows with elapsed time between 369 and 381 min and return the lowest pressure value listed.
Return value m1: 3.736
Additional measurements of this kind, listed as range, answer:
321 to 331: 4.141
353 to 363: 3.462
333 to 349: 3.362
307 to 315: 4.311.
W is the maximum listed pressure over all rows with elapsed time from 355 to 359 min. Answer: 3.882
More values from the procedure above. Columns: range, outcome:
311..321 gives 4.55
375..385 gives 4.393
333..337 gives 4.289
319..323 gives 4.342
